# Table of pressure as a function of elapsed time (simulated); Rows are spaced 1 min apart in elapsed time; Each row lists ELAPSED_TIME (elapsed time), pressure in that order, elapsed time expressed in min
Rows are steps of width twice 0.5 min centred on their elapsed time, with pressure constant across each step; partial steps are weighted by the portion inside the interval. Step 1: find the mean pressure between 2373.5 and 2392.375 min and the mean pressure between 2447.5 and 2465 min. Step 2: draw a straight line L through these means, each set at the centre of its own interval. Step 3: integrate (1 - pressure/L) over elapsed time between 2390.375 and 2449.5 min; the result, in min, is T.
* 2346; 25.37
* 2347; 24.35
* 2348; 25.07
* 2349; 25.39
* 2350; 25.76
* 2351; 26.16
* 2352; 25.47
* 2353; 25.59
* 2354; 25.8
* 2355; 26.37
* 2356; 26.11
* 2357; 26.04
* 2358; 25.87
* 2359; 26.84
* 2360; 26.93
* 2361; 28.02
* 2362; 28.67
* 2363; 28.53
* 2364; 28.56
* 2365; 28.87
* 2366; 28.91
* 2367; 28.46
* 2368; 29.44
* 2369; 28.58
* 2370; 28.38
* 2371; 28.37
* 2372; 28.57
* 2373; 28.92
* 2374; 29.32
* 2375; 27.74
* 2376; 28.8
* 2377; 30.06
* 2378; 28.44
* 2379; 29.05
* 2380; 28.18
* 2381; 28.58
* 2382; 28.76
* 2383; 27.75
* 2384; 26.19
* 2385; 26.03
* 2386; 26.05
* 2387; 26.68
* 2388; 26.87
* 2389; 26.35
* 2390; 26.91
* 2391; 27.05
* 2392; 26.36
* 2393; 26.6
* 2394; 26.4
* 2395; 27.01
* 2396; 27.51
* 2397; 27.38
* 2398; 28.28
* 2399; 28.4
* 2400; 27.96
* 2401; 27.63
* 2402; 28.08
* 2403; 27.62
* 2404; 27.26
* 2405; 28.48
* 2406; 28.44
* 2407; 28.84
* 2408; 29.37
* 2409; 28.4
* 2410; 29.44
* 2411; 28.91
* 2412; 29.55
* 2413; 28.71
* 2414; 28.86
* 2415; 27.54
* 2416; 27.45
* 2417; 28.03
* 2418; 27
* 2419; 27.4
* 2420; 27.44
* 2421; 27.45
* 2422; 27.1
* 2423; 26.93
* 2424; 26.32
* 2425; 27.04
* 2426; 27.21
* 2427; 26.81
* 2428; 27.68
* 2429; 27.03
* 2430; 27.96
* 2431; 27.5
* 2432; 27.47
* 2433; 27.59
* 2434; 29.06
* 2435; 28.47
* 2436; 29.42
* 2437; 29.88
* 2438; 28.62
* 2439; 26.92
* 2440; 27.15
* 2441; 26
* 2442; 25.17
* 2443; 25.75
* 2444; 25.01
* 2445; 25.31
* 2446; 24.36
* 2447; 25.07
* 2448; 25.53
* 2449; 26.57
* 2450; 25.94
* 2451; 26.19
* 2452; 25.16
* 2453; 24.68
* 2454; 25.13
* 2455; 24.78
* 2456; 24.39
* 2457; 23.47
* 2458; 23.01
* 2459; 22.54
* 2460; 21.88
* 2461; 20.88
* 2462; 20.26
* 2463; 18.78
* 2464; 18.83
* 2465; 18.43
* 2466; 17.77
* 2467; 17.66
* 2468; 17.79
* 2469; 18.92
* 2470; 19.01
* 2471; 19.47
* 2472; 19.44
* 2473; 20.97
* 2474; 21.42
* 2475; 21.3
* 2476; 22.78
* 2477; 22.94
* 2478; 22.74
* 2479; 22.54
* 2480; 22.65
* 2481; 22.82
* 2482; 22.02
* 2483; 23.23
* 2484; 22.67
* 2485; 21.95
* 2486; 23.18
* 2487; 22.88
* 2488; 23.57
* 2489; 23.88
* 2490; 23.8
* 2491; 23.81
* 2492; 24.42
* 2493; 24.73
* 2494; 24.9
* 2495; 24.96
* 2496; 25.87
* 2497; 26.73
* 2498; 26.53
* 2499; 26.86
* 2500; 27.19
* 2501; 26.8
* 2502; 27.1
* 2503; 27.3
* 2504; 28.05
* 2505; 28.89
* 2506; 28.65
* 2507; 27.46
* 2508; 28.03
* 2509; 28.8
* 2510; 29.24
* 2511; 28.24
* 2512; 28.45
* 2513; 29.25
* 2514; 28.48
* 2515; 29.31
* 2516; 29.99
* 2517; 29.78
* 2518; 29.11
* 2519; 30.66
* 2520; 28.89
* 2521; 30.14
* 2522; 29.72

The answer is -4.7 min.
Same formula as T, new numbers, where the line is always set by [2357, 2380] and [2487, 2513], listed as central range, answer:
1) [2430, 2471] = 4.68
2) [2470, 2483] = 2.50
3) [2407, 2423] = -0.25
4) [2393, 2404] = 0.15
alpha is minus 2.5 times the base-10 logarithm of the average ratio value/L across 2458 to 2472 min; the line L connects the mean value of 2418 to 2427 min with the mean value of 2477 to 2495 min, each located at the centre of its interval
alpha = 0.25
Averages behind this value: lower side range 27.1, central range 19.5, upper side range 23.3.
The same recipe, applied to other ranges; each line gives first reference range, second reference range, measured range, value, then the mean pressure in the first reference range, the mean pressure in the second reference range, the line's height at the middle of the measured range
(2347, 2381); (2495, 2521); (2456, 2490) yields 0.30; 27.6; 28.2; 28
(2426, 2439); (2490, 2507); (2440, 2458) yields 0.10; 28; 26.4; 27.6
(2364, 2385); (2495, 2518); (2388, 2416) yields 0.02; 28.5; 28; 28.4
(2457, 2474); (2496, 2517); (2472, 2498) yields 0.02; 19.9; 28.1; 23.8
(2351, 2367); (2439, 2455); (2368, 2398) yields -0.04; 27.1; 25.6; 26.7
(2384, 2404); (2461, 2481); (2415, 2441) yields -0.15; 27.1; 20.3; 24.1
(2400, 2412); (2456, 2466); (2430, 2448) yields -0.13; 28.4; 20.9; 23.9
